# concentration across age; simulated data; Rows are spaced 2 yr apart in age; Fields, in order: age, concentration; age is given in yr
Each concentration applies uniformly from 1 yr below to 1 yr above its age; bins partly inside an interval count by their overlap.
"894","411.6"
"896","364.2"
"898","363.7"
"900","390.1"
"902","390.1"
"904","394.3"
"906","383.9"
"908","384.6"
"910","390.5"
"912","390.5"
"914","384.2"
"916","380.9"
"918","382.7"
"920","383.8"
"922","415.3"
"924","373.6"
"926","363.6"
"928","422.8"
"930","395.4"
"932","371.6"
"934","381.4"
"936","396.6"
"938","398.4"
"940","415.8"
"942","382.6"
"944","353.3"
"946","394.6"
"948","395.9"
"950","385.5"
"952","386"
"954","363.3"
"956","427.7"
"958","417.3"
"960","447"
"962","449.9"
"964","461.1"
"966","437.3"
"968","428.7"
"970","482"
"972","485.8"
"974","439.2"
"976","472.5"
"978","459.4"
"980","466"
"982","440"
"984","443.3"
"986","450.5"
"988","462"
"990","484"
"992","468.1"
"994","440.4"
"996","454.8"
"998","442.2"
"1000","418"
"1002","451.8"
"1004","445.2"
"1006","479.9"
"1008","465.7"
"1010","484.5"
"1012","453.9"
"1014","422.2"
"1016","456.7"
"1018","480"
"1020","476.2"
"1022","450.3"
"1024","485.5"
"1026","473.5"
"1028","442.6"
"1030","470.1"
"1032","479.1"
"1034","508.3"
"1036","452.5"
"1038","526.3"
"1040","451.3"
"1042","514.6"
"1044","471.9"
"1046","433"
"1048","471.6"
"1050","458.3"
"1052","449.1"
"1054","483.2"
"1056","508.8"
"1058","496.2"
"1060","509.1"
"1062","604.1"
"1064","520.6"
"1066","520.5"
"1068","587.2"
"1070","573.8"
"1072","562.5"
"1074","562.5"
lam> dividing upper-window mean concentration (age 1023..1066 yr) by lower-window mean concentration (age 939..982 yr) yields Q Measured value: 1.1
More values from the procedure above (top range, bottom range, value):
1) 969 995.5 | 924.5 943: 1.18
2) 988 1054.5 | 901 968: 1.17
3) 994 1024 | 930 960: 1.16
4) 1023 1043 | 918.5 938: 1.23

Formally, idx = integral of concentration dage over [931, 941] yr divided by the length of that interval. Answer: 393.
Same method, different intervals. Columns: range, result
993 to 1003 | 441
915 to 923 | 391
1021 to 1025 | 468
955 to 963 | 435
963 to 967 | 449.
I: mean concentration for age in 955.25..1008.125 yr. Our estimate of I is 452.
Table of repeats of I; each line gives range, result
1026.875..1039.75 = 478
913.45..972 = 404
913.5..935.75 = 387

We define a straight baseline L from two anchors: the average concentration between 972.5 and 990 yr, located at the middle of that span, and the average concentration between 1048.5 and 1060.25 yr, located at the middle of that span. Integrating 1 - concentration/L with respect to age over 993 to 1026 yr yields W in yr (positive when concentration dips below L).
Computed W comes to 0.7 yr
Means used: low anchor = 457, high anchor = 482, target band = 457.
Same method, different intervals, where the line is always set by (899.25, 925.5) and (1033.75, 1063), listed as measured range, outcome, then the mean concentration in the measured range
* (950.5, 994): -1.3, 445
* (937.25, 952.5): 0.8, 389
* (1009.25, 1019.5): 0.1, 460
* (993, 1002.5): 0.2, 441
